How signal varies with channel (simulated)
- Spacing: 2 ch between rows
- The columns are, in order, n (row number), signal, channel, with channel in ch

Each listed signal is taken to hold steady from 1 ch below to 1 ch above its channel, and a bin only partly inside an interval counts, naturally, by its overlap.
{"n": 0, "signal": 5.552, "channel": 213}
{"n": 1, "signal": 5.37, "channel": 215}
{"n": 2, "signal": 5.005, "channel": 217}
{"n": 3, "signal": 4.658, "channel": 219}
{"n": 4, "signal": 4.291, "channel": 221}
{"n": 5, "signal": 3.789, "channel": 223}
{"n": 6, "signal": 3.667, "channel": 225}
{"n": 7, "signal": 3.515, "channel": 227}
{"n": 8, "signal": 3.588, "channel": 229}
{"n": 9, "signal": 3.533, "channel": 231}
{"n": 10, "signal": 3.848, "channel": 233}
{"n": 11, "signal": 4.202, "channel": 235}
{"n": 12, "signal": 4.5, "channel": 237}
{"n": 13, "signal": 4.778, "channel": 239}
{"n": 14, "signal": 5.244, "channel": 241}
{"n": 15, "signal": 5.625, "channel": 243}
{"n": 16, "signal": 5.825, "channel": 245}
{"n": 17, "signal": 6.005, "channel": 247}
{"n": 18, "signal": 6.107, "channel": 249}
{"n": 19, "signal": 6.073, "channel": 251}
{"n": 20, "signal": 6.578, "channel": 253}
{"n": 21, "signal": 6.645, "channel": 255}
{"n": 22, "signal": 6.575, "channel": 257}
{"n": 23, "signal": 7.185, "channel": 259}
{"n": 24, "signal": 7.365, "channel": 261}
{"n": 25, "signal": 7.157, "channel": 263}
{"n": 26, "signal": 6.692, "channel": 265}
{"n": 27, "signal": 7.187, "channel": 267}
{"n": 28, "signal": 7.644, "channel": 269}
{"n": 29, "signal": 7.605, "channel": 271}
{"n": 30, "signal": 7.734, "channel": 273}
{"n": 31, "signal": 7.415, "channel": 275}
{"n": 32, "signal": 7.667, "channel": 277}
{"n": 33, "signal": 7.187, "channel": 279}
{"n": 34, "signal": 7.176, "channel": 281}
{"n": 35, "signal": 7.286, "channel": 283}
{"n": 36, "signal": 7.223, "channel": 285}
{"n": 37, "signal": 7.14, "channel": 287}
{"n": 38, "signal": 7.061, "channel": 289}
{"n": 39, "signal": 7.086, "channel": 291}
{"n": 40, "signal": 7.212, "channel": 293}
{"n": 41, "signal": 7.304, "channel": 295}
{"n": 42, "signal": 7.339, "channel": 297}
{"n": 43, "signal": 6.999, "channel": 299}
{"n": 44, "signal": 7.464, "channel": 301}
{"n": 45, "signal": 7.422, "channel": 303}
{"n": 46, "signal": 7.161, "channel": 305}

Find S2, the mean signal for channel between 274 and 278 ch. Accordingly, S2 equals 7.54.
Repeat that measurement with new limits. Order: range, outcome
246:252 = 6.06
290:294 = 7.15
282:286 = 7.25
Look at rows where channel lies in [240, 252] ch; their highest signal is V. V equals 6.107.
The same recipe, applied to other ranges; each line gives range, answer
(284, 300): 7.339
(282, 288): 7.286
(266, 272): 7.644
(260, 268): 7.365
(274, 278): 7.667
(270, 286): 7.734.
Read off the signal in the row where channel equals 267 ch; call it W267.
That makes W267 7.187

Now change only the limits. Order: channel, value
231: 3.533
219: 4.658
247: 6.005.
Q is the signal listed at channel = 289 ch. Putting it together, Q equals 7.061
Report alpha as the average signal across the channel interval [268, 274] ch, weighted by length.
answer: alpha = 7.66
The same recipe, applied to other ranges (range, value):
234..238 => 4.35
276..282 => 7.34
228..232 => 3.56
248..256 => 6.35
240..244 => 5.43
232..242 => 4.51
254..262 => 6.94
